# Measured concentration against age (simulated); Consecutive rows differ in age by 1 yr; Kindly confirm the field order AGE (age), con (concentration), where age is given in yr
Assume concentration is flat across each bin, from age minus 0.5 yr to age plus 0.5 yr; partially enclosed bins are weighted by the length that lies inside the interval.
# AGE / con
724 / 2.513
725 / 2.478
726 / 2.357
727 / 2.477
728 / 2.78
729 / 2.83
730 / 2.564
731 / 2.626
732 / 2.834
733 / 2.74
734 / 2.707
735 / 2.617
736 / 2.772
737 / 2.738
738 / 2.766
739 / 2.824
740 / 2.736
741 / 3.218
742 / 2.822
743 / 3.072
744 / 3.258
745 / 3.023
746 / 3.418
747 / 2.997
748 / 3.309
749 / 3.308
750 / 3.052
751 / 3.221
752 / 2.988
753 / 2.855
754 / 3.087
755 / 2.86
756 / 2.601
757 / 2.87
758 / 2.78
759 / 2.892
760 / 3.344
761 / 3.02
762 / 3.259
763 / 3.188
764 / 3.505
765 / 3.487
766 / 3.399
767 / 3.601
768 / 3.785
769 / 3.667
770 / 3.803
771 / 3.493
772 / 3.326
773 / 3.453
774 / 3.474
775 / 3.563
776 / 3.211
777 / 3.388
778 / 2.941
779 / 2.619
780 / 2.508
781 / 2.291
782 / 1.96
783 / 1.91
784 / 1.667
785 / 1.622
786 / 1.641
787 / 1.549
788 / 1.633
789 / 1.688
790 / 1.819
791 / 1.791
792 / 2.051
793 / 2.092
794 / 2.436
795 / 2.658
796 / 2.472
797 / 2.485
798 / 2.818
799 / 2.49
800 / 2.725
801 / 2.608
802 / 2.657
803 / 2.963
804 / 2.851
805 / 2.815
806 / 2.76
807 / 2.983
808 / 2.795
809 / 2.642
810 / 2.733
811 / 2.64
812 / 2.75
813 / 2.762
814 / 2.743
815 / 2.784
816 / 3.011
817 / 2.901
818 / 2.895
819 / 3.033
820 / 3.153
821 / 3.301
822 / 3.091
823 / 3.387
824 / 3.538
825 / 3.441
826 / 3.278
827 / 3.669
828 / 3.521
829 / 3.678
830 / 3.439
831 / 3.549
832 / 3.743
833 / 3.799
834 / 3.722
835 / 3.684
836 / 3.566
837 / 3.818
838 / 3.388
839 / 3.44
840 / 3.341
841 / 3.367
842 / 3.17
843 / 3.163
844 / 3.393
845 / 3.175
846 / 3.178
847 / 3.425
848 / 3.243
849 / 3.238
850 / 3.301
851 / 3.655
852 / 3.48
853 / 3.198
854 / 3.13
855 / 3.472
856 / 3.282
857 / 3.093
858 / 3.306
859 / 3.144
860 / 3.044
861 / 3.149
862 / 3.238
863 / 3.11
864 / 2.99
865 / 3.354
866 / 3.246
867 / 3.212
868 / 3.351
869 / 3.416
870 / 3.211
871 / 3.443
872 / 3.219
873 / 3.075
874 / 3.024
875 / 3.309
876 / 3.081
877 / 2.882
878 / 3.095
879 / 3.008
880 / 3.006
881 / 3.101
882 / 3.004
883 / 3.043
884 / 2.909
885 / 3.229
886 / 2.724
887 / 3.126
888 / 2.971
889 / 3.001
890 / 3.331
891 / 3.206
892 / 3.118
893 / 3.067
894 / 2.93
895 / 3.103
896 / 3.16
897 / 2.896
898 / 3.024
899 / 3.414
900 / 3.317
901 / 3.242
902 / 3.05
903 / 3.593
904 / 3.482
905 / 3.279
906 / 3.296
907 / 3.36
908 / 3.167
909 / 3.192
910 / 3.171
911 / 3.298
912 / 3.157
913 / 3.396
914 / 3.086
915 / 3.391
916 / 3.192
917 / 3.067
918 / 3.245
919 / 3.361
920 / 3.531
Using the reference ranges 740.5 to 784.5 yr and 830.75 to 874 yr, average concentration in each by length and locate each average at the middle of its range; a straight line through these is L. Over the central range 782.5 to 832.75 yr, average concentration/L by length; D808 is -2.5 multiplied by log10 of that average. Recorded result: 0.182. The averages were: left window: 3.08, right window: 3.33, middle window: 2.72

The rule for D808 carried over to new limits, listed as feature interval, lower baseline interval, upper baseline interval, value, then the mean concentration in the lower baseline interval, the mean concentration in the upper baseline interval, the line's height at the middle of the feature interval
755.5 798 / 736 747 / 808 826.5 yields 0.09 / 2.98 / 3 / 2.99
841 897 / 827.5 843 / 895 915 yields 0.07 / 3.54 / 3.24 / 3.39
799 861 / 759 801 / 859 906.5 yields -0.09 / 2.73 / 3.15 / 2.93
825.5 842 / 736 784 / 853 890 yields -0.14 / 3.06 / 3.14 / 3.12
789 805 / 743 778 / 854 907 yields 0.30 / 3.24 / 3.16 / 3.22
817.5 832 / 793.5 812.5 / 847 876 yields -0.16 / 2.7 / 3.25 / 2.9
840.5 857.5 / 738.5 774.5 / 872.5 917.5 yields -0.04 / 3.19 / 3.15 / 3.16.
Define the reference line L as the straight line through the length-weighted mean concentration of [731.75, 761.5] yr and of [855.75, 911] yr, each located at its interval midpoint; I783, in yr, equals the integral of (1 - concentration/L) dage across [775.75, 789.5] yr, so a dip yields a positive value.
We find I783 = 3.8 yr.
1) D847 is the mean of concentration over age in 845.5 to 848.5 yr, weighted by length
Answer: 3.28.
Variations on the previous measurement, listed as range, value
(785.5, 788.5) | 1.61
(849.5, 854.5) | 3.35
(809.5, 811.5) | 2.69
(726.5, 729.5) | 2.7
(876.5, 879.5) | 2.99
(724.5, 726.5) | 2.42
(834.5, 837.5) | 3.69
